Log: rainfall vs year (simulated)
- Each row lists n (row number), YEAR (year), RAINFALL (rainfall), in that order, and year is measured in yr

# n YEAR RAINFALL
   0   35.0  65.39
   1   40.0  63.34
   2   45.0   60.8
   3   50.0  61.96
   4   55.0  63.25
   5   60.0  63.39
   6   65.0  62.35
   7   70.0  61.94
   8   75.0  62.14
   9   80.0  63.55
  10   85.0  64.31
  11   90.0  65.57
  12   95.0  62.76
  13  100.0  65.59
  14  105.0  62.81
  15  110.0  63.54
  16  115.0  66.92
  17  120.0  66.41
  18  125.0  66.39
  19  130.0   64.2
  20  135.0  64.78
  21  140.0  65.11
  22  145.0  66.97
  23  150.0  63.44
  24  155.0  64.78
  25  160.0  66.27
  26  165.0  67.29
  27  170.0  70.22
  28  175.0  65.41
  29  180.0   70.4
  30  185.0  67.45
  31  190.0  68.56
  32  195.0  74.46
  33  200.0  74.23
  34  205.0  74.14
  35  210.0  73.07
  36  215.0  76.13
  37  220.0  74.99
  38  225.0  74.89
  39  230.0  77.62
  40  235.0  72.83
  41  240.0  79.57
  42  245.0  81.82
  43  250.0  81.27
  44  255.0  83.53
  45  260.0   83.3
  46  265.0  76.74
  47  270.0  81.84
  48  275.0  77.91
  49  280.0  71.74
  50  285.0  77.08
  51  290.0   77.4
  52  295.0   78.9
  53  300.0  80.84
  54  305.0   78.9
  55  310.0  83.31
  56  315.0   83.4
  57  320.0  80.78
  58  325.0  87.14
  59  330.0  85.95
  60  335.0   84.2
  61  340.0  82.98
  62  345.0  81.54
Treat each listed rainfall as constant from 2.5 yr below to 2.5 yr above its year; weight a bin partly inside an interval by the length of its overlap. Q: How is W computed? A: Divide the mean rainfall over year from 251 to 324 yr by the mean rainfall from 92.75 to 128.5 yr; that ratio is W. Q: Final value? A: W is 1.2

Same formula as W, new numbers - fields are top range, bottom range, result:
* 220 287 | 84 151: 1.21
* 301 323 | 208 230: 1.09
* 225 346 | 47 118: 1.26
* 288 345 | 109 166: 1.25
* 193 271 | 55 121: 1.21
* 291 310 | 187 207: 1.10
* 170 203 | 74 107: 1.10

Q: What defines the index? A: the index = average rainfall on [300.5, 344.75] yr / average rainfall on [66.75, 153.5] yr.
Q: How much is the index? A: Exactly 1.29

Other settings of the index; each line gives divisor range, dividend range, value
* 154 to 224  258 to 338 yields 1.14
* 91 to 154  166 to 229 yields 1.11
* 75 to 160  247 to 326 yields 1.24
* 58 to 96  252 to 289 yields 1.25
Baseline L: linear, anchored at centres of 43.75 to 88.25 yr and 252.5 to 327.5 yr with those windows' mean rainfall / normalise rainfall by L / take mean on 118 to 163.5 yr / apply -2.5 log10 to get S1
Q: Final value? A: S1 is 0.05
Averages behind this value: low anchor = 62.7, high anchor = 80.2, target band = 65.4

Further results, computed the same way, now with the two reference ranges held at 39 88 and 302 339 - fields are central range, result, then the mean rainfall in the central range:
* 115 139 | 0.04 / 65.6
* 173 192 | 0.07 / 68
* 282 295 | 0.05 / 77.3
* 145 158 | 0.08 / 64.7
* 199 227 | 0.00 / 74.6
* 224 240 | 0.01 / 75.8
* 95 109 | 0.03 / 63.9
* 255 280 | -0.01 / 79.5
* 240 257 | -0.06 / 81.8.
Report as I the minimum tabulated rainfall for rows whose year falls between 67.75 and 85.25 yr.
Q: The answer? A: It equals 61.94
